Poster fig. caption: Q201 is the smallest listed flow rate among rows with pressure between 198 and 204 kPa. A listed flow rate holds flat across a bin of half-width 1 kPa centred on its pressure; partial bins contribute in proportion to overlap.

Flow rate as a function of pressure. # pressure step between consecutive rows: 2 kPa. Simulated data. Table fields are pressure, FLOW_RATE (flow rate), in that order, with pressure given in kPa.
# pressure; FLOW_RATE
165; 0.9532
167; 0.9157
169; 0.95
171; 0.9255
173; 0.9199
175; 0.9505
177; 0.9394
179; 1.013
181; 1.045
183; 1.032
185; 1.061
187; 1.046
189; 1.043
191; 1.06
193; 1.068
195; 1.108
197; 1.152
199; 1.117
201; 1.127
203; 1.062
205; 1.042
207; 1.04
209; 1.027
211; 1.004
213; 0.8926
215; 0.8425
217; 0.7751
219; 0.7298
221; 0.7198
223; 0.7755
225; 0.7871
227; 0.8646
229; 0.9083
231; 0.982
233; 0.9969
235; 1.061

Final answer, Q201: 1.062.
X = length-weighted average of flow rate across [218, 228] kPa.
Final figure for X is 0.775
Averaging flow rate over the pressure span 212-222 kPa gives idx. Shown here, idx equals 0.792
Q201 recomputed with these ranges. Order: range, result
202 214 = 0.8926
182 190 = 1.032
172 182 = 0.9199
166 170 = 0.9157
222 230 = 0.7755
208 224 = 0.7198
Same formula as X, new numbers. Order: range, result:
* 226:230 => 0.886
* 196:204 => 1.11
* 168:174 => 0.932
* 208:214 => 0.975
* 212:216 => 0.868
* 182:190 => 1.05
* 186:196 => 1.06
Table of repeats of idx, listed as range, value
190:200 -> 1.1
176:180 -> 0.976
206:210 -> 1.03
